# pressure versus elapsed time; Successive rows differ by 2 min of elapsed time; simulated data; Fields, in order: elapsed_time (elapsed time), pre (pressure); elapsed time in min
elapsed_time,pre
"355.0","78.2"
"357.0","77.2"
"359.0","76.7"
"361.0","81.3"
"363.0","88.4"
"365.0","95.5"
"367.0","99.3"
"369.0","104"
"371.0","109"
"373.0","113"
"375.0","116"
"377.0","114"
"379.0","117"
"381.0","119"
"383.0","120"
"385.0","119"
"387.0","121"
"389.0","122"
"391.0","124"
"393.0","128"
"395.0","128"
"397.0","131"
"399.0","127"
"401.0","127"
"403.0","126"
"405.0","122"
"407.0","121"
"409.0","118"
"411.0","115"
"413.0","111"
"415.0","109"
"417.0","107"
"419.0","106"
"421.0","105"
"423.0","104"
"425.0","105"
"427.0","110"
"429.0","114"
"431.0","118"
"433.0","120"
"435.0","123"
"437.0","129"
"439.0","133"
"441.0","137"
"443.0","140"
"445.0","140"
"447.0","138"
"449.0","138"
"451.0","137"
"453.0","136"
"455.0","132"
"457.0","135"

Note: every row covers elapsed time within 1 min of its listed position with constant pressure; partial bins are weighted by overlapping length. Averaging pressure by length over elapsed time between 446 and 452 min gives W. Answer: 138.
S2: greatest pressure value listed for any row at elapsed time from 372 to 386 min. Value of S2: 120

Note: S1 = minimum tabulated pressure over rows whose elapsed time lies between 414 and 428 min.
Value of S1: 104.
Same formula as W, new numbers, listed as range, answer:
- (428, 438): 121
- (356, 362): 78.4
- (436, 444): 135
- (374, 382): 116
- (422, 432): 110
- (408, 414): 115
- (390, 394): 126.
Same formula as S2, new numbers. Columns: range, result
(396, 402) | 131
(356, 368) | 99.3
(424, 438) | 129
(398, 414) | 127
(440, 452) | 140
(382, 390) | 122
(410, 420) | 115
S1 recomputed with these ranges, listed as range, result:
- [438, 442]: 133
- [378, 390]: 117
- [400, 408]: 121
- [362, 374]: 88.4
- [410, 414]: 111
